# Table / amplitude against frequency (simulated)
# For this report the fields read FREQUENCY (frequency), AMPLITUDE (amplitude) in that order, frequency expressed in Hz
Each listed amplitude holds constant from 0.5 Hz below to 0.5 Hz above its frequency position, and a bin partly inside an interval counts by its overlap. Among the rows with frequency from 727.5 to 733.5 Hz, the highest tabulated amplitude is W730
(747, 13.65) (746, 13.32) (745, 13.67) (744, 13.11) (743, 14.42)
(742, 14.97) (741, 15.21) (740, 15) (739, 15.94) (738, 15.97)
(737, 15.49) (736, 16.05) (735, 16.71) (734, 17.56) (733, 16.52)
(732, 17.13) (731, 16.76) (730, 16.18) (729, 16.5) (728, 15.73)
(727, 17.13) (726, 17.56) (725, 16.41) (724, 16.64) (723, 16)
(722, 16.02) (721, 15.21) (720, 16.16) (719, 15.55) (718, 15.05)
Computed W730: 17.13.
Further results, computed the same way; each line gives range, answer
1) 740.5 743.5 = 15.21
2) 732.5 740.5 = 17.56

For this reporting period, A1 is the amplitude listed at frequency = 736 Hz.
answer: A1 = 16.05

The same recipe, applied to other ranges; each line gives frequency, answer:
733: 16.52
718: 15.05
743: 14.42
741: 15.21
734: 17.56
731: 16.76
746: 13.32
